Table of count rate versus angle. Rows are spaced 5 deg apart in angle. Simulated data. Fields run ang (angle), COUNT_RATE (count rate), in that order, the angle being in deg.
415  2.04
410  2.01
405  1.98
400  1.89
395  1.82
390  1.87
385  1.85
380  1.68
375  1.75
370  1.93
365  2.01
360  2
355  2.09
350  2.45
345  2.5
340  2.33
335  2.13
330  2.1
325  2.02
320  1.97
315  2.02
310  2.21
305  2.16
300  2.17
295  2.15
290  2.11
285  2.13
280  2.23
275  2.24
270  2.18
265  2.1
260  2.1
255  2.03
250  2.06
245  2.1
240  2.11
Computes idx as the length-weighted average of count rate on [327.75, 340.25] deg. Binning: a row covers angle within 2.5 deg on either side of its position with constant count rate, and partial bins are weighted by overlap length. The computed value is 2.16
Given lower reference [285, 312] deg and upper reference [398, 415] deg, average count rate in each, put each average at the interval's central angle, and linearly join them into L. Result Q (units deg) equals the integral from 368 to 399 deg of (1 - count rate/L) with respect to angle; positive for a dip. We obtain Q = 3.0 deg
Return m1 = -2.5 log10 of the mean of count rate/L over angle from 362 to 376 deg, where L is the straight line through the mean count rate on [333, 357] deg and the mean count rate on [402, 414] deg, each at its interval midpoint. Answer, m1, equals 0.145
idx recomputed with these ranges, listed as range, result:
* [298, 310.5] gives 2.18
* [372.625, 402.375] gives 1.81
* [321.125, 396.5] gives 2.04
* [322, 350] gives 2.23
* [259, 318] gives 2.15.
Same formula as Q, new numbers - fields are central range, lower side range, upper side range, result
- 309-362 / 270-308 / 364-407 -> -3.9 deg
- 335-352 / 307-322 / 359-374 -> -3.2 deg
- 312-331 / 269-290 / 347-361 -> 1.5 deg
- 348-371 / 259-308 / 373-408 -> -2.0 deg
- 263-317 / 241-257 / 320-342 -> -1.6 deg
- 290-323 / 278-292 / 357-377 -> -0.2 deg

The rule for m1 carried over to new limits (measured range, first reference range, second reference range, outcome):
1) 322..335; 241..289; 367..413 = -0.04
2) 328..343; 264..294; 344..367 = -0.01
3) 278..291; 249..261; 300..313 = -0.02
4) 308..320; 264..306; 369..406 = 0.00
